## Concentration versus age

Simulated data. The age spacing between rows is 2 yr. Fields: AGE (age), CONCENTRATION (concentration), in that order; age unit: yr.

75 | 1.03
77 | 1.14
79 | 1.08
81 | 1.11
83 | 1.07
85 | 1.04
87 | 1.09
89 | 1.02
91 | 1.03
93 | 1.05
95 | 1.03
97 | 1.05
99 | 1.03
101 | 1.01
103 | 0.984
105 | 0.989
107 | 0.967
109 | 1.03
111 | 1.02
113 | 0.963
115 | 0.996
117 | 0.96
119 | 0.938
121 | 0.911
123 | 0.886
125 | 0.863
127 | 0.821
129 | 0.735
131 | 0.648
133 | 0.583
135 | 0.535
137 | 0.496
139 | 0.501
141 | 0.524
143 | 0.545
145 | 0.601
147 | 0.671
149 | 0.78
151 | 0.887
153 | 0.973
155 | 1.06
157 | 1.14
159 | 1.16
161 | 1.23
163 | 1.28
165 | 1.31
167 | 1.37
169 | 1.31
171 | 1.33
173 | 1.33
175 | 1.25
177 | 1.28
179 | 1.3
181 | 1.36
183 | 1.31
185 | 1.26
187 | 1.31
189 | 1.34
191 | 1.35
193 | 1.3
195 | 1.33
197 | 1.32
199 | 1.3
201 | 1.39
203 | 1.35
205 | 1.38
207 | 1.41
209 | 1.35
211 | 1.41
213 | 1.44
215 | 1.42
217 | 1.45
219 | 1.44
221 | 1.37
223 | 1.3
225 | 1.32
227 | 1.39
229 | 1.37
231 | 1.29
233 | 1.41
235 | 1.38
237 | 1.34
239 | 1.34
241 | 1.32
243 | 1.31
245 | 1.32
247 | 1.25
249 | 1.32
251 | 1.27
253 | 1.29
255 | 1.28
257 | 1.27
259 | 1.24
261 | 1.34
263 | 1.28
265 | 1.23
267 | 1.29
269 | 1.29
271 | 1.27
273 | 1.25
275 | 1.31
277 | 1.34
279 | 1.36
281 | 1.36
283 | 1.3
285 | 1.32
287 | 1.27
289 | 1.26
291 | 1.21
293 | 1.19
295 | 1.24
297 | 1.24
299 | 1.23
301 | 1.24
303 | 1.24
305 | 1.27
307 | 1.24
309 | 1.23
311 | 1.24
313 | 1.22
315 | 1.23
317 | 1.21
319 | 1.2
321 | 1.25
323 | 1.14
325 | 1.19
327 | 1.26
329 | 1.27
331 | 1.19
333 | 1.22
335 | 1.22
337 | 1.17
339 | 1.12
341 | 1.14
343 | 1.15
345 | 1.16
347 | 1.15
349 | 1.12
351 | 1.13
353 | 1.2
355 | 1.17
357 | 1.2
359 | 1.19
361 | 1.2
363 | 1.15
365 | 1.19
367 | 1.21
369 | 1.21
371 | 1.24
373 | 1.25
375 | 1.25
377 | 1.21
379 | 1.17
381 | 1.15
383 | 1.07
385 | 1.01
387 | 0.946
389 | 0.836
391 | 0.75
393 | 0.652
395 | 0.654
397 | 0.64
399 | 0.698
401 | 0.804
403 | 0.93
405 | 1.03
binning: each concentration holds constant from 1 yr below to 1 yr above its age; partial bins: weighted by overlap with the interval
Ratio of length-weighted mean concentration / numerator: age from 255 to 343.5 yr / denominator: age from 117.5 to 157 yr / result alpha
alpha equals 1.66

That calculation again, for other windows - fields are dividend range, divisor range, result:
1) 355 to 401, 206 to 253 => 0.77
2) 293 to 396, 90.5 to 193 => 1.14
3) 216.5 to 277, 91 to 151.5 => 1.57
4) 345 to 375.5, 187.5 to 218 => 0.87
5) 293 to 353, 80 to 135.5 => 1.27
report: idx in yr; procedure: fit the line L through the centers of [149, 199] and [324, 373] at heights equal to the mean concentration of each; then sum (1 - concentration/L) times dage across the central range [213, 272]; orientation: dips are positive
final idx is -5.0 yr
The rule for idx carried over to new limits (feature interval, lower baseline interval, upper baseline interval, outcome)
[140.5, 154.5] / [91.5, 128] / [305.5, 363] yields 3.9 yr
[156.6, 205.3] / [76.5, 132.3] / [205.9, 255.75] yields -4.1 yr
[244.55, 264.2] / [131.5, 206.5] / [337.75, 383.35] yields -2.6 yr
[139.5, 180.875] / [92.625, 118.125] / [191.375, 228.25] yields 4.8 yr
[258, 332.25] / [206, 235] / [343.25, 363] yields 0.4 yr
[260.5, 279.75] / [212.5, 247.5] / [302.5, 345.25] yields 0.0 yr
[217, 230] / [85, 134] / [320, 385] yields -3.9 yr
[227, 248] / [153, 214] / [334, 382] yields -1.2 yr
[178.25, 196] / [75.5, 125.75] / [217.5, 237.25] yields -0.9 yr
